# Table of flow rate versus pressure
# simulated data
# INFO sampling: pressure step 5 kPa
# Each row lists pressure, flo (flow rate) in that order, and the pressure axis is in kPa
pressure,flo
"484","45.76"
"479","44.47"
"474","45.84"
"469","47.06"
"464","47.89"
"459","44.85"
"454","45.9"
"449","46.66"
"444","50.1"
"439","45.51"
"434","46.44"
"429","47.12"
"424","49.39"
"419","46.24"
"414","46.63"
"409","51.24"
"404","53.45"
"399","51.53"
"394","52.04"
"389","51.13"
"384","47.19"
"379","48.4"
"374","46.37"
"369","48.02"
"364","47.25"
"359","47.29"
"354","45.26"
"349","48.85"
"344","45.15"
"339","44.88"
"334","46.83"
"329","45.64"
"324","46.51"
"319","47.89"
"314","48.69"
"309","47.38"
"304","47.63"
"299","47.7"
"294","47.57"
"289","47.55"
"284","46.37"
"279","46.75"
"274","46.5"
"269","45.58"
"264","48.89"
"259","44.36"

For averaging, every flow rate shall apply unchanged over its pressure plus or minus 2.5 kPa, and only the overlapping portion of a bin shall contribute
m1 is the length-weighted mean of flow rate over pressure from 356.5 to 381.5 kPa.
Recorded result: 47.5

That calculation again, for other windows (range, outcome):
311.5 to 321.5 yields 48.3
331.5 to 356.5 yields 46.2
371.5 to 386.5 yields 47.3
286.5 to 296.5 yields 47.6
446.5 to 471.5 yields 46.5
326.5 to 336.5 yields 46.2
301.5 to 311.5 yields 47.5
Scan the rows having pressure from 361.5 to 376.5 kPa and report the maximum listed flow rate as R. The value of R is 48.02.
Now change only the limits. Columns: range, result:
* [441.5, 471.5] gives 50.1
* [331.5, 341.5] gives 46.83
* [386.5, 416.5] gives 53.45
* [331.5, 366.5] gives 48.85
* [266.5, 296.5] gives 47.57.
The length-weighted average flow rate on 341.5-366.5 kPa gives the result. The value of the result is 46.8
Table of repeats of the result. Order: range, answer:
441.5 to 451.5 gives 48.4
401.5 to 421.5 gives 49.4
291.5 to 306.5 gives 47.6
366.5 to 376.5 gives 47.2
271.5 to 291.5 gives 46.8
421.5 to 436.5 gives 47.6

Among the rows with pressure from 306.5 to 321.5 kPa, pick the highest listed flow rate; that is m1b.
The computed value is 48.69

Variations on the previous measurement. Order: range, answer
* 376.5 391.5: 51.13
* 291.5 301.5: 47.7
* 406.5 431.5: 51.24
